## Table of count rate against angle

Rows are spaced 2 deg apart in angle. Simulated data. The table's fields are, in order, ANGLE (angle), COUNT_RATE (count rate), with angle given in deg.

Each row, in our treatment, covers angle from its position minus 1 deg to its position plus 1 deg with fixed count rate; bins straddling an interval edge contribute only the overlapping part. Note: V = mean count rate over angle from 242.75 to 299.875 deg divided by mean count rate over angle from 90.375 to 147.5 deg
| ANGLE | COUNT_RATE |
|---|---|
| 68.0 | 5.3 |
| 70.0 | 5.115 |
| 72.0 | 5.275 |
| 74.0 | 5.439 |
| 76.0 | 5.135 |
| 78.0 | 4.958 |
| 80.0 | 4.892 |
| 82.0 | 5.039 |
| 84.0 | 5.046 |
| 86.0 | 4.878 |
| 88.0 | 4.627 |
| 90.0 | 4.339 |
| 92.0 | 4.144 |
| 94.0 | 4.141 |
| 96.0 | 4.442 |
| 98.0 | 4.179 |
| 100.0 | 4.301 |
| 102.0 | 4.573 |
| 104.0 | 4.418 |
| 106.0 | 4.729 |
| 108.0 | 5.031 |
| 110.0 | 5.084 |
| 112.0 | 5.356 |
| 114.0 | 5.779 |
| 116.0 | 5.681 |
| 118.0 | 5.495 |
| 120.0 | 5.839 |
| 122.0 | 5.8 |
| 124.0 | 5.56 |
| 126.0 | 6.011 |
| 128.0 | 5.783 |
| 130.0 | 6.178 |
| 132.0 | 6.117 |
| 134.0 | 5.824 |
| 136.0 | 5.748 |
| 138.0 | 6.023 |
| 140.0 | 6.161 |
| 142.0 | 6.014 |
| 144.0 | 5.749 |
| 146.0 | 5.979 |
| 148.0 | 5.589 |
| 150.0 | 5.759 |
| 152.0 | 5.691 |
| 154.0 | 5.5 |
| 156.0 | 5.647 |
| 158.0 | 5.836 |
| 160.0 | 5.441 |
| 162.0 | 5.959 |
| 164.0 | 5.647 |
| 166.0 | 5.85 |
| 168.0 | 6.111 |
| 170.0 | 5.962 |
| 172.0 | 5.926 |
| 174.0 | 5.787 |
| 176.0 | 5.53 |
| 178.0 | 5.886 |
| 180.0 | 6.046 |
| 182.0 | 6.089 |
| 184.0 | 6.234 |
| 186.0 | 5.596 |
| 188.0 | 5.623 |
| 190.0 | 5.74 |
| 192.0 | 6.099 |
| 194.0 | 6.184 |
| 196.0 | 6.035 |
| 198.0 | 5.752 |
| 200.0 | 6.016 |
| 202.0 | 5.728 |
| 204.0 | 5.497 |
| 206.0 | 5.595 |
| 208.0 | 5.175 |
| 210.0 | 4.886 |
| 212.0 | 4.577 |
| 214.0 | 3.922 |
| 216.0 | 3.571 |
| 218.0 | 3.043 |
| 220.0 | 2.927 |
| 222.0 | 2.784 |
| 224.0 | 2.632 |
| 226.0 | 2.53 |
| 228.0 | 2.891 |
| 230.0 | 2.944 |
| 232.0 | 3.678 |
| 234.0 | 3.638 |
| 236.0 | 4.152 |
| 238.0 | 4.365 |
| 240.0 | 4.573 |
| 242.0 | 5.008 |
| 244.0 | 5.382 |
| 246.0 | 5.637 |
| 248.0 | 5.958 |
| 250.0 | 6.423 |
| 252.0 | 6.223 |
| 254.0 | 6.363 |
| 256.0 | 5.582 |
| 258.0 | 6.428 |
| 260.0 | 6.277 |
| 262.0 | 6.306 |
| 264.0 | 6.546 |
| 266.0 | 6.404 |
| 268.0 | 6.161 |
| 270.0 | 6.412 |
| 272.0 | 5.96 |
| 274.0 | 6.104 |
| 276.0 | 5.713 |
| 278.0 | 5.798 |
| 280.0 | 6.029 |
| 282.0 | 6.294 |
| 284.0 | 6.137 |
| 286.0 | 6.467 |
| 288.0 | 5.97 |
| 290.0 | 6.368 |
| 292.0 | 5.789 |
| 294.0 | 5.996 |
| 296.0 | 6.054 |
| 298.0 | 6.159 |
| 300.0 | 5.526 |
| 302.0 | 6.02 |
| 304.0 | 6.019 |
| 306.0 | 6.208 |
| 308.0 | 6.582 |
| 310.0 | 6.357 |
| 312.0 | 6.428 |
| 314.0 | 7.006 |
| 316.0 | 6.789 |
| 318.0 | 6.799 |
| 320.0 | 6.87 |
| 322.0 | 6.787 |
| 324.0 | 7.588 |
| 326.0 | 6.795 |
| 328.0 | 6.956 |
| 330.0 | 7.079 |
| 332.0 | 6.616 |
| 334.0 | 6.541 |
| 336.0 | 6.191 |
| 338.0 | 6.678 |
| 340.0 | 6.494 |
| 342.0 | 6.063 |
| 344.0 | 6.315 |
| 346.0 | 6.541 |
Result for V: 1.14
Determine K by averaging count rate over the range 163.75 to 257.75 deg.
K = 5.07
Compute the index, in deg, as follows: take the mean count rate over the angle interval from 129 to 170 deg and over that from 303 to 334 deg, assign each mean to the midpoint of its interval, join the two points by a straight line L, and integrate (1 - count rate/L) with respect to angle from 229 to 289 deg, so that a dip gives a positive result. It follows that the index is 7.38 deg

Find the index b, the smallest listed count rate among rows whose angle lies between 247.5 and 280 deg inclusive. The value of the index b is 5.582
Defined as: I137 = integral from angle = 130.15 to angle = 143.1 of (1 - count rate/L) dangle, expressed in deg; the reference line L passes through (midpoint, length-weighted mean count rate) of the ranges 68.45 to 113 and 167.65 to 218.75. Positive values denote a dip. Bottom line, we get -2.3 deg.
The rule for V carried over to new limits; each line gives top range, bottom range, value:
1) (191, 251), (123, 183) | 0.78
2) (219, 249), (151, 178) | 0.68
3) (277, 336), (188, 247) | 1.41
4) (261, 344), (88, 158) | 1.19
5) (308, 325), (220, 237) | 2.17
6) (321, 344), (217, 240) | 2.03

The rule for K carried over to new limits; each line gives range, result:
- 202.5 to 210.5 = 5.34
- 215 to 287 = 5.09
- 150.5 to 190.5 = 5.81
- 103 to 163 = 5.66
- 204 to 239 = 3.77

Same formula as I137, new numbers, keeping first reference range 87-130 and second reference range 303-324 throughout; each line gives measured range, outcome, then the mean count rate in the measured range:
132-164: -2.72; 5.8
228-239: 4.28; 3.68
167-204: -1.70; 5.9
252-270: -0.11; 6.26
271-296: 1.36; 6.05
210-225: 6.19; 3.45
